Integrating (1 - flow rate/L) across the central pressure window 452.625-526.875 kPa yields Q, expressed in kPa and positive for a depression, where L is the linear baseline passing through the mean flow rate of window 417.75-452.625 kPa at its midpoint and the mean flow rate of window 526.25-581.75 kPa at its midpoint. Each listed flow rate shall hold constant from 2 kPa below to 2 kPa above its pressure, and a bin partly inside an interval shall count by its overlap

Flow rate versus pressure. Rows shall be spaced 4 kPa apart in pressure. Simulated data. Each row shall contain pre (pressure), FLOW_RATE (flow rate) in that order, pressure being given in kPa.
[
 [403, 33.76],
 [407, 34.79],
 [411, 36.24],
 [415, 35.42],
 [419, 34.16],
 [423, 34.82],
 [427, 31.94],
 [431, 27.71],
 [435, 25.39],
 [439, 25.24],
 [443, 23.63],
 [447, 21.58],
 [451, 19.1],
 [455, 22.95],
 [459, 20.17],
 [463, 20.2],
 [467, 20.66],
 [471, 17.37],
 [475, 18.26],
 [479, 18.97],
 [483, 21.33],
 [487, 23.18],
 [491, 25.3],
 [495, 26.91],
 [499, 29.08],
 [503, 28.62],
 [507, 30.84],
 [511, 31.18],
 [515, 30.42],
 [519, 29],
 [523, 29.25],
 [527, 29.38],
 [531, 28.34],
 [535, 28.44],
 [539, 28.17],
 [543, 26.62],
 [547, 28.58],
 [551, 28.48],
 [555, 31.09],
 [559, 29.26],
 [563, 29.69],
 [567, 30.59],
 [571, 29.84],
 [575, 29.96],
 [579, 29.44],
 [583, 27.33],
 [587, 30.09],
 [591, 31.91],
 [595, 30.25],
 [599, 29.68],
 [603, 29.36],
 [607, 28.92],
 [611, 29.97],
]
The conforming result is 8.7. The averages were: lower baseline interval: 27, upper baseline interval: 29.1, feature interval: 24.7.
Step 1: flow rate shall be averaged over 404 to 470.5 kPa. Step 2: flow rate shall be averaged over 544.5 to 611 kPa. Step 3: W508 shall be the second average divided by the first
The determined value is 1.10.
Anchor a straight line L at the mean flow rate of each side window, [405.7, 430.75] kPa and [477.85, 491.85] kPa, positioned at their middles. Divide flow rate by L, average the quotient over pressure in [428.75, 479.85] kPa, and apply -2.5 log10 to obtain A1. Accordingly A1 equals 0.262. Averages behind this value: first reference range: 34.1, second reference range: 22.1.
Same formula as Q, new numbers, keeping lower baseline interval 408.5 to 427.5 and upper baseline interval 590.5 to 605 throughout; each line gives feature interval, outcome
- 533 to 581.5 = 3.1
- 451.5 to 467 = 5.9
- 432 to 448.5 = 4.8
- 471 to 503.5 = 9.5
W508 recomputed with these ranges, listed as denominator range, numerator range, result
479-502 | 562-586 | 1.19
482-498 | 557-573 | 1.21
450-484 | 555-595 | 1.50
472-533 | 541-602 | 1.11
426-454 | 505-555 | 1.18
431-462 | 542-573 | 1.29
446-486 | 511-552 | 1.43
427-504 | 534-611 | 1.27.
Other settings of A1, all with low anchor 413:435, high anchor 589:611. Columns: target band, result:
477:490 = 0.41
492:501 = 0.13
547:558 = 0.04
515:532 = 0.06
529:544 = 0.10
